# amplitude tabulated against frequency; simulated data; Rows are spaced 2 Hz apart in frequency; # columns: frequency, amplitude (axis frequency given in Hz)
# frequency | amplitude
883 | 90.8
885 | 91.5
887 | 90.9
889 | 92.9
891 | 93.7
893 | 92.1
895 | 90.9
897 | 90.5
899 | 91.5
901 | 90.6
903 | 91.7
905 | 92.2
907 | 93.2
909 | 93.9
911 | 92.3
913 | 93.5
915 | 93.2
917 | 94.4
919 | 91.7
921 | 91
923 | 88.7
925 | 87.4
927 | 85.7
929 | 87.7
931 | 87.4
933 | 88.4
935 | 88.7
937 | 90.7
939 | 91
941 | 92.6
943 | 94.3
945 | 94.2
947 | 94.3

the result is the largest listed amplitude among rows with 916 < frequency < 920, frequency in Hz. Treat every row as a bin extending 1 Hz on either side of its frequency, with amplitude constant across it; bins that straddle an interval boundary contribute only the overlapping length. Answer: 94.4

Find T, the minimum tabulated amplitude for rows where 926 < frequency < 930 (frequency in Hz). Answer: 85.7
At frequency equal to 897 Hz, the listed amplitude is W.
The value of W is 90.5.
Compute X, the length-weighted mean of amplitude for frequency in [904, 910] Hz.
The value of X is 93.1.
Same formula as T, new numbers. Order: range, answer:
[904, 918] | 92.2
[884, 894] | 90.9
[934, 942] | 88.7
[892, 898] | 90.5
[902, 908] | 91.7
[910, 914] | 92.3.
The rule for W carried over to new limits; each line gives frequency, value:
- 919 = 91.7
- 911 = 92.3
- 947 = 94.3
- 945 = 94.2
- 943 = 94.3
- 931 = 87.4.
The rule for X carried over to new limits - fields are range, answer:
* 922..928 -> 87.3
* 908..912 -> 93.1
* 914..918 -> 93.8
